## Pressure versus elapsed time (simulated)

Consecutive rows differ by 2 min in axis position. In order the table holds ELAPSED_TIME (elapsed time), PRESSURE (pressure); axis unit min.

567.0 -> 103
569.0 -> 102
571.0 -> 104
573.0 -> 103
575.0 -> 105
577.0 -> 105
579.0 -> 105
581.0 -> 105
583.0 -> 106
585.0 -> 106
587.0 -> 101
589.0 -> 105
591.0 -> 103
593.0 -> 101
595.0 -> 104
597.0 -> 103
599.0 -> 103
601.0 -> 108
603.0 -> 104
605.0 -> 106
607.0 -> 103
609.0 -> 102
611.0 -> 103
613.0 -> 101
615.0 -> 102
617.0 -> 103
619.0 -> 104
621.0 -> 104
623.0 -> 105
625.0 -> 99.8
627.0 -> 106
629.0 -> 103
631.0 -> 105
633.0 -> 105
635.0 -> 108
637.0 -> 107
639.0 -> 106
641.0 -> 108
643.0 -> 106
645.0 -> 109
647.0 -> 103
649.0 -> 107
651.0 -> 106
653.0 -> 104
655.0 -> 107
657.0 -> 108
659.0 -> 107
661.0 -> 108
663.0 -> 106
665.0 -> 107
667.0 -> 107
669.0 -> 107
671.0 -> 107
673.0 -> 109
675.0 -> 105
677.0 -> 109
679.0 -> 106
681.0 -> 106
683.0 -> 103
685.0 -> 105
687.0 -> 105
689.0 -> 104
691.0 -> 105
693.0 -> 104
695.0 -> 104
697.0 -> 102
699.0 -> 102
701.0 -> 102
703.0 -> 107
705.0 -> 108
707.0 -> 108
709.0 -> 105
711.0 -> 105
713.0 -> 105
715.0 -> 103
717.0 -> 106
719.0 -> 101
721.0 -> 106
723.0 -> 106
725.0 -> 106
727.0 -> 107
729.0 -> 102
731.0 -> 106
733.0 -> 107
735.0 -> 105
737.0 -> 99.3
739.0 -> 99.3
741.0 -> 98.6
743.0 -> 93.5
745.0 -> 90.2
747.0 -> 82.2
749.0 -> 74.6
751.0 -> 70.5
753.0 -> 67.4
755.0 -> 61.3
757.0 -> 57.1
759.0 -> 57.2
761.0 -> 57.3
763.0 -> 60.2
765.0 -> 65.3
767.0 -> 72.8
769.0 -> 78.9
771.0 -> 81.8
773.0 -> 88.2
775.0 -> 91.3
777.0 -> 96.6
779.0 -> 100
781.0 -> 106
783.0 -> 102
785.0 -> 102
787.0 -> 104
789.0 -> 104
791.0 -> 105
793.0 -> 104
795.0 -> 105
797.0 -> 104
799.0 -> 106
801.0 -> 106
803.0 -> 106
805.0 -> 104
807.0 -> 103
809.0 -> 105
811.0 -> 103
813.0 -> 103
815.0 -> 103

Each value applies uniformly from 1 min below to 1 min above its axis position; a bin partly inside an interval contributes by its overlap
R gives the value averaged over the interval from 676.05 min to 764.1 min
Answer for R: 95.8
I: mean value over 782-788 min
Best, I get 103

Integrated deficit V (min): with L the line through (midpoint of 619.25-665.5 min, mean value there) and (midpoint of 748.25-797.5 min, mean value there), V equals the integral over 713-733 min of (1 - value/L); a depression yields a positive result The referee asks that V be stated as -2.6 min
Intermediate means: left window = 106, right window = 84.5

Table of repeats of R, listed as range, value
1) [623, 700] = 106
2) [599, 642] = 104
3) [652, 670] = 107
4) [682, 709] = 105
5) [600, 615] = 104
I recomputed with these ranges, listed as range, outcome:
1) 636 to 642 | 107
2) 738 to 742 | 98.9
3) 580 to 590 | 105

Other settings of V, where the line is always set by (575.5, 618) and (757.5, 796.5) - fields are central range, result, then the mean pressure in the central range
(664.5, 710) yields -4.5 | 106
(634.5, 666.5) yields -2.4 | 107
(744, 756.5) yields 2.3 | 73.7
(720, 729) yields -1.3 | 106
